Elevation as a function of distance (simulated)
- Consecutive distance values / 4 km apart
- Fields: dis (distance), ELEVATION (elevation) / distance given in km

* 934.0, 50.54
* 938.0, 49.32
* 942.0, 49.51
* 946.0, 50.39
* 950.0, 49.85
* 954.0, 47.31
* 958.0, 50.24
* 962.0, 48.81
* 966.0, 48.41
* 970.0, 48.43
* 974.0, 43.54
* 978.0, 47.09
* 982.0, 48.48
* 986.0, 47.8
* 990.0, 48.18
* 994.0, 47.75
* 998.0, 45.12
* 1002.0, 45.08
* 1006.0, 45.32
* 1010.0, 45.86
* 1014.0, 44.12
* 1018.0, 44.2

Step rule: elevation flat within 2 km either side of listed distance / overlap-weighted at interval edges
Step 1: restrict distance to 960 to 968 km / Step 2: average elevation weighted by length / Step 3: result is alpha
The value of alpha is 48.6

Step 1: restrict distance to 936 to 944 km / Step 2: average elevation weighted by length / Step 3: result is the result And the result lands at 49.4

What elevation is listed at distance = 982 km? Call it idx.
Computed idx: 48.48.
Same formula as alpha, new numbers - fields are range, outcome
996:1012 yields 45.3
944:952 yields 50.1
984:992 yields 48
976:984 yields 47.8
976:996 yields 47.9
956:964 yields 49.5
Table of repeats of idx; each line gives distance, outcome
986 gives 47.8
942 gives 49.51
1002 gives 45.08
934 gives 50.54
